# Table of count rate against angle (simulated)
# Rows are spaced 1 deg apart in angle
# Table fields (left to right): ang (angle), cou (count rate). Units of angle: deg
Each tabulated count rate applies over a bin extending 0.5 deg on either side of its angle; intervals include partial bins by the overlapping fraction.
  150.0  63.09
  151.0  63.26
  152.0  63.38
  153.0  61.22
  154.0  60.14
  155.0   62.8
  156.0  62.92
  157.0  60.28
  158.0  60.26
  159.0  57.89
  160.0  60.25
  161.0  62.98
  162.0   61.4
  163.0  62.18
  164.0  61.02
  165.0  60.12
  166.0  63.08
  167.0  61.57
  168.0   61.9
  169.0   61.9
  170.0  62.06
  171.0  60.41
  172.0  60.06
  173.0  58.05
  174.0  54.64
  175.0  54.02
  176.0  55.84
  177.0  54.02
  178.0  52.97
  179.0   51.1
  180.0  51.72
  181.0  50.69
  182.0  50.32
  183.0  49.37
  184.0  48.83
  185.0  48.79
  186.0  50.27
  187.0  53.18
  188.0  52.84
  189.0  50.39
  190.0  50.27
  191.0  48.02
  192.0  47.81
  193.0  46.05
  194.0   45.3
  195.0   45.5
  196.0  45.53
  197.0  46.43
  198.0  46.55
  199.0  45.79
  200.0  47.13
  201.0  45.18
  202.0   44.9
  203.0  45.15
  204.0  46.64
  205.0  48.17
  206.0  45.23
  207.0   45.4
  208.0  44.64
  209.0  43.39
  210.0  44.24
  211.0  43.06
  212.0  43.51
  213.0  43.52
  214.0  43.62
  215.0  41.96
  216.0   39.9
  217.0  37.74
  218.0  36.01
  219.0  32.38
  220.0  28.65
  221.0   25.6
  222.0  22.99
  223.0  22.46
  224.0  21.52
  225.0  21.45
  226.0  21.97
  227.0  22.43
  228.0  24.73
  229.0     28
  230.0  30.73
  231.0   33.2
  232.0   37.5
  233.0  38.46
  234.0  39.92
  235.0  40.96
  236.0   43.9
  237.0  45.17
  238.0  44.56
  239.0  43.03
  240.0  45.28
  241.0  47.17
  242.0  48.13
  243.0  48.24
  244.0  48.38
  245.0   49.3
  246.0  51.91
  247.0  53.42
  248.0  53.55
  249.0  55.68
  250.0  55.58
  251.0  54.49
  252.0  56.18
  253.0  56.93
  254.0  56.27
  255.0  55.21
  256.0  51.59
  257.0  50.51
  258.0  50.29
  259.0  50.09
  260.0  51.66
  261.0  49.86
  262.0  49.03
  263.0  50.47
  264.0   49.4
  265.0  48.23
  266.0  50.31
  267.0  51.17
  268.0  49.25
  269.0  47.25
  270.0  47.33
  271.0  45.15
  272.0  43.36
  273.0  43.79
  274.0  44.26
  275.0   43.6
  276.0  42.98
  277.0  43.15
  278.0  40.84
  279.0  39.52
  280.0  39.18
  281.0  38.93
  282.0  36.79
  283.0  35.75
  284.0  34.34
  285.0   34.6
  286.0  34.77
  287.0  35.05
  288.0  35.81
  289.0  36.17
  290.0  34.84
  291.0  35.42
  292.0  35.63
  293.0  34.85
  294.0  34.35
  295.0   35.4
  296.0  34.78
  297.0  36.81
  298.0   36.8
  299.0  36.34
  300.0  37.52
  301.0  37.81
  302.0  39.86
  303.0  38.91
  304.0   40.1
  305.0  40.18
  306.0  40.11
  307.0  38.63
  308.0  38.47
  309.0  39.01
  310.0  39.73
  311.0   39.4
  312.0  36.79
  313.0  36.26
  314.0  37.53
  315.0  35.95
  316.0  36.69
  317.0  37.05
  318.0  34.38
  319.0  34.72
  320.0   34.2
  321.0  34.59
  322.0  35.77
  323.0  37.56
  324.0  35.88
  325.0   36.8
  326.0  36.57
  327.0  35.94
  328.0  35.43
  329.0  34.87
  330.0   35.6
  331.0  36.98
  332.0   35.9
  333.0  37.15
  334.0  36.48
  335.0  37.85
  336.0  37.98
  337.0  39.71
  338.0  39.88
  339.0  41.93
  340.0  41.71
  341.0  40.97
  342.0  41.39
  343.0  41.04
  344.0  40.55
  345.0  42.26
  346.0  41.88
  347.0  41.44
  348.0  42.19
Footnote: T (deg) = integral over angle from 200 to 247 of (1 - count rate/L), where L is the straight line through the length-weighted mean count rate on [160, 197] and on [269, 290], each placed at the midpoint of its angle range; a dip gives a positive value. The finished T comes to 8.4 deg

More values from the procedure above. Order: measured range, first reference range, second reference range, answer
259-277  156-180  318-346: -0.53 deg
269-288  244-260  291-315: 2.06 deg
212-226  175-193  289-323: 4.42 deg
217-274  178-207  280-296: -3.48 deg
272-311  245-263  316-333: 4.98 deg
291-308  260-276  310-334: 1.46 deg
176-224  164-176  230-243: 7.03 deg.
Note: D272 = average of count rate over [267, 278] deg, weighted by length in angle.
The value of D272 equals 45.1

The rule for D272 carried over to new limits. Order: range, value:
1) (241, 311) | 43.8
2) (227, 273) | 46.8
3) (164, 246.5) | 45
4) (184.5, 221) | 44.5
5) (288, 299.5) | 35.6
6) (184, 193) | 49.9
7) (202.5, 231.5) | 35.5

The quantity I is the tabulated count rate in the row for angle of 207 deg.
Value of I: 45.4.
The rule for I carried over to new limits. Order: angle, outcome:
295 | 35.4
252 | 56.18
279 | 39.52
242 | 48.13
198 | 46.55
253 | 56.93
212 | 43.51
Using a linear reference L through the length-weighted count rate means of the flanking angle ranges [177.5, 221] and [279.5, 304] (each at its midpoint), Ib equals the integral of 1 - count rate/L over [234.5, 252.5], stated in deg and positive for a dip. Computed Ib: -3.5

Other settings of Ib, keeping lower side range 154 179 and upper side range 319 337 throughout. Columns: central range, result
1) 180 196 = 2.07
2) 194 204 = 1.65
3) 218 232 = 6.70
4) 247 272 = -2.81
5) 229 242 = 2.34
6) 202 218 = 2.93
